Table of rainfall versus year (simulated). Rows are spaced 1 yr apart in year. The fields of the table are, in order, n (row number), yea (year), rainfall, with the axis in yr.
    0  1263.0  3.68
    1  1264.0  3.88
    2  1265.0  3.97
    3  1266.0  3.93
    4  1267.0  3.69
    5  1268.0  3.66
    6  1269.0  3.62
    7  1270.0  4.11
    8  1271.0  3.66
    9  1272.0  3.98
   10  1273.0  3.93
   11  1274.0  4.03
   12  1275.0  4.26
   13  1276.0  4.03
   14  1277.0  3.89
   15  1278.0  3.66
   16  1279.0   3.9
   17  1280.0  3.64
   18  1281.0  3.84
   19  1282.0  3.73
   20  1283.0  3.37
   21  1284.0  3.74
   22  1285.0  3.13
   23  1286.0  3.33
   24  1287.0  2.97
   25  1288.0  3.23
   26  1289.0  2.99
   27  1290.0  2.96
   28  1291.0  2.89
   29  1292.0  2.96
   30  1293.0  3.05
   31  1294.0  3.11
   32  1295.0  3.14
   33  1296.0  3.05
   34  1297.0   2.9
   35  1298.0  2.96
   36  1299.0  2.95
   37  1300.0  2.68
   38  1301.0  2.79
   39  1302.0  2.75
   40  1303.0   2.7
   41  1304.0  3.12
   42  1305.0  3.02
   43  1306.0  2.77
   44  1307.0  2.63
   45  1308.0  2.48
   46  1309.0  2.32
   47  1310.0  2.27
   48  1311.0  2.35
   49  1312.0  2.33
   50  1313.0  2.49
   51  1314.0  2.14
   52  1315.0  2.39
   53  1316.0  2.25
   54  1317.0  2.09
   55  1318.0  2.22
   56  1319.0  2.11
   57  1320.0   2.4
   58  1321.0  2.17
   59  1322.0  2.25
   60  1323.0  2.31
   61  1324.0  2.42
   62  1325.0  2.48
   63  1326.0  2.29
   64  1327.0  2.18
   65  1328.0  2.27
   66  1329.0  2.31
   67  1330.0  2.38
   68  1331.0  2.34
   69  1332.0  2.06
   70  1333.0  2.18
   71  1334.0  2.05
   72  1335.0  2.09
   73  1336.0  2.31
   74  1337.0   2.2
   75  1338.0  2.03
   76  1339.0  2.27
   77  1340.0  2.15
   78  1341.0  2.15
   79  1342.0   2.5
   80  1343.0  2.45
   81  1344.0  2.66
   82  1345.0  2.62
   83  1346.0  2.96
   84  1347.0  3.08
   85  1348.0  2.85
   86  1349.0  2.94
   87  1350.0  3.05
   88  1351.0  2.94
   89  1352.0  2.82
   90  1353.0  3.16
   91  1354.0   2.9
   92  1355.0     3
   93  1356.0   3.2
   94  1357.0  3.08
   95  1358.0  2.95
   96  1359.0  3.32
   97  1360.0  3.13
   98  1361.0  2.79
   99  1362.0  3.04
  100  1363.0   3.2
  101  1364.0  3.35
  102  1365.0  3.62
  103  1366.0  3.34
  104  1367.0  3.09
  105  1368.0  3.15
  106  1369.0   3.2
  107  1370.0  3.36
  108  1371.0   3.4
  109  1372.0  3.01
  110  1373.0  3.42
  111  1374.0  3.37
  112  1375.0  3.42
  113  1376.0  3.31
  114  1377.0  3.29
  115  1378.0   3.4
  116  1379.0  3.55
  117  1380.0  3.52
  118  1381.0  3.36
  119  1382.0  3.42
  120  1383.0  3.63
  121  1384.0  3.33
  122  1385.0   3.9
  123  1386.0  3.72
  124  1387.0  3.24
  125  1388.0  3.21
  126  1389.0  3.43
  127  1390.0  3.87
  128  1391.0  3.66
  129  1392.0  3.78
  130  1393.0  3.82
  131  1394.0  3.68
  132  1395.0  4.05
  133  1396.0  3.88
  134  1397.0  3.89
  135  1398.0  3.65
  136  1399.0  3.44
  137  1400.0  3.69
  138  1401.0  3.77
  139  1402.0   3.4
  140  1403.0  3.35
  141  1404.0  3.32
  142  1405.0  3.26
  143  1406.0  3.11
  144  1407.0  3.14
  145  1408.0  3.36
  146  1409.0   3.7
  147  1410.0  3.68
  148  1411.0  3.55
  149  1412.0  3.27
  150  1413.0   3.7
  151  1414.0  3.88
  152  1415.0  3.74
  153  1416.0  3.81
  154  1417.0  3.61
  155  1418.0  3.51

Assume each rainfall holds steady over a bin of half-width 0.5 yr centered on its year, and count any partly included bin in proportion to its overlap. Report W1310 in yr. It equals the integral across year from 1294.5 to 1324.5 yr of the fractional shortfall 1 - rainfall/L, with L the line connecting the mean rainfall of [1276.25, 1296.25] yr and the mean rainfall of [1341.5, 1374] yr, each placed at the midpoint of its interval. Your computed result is 6.5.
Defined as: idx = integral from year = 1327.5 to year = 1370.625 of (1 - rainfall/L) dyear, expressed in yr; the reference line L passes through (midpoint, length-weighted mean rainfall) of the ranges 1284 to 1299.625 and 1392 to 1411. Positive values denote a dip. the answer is 7.45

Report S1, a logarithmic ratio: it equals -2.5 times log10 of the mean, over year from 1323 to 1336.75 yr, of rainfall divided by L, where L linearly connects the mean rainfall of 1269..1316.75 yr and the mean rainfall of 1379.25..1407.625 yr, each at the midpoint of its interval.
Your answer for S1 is 0.41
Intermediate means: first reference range 3.12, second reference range 3.55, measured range 2.26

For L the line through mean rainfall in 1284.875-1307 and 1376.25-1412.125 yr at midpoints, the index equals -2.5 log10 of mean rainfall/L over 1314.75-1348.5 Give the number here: 0.333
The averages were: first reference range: 2.96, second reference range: 3.54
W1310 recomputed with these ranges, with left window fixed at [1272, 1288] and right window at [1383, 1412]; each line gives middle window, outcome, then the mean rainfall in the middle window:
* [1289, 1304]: 3.0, 2.93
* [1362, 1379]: 1.3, 3.31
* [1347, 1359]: 2.0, 3.01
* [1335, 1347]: 4.0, 2.41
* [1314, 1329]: 5.7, 2.27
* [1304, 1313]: 2.7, 2.55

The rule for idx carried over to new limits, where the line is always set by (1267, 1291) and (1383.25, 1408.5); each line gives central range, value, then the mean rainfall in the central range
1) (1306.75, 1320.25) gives 4.8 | 2.31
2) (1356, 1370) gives 1.5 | 3.18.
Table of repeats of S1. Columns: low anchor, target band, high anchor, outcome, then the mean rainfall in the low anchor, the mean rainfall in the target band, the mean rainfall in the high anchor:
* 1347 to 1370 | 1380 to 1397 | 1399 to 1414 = -0.09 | 3.1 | 3.63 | 3.46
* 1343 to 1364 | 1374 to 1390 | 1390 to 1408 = -0.03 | 2.98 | 3.46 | 3.58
